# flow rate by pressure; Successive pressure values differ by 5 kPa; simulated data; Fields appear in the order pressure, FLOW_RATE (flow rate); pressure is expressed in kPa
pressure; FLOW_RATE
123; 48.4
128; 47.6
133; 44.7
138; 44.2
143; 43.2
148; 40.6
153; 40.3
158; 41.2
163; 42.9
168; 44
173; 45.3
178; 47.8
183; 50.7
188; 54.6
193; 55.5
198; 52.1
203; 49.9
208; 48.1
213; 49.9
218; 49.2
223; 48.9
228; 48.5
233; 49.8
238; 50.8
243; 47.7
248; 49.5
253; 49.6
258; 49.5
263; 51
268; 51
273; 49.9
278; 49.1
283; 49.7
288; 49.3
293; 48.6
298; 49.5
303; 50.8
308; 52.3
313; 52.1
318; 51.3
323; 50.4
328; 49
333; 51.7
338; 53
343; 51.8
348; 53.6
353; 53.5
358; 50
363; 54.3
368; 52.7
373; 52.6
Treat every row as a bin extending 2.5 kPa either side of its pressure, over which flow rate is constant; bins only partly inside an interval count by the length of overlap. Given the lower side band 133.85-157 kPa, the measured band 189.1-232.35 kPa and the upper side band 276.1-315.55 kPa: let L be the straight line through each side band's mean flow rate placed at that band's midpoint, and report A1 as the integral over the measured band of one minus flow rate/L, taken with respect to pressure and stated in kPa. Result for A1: -4.5 kPa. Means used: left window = 42.2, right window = 50.2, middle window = 50.4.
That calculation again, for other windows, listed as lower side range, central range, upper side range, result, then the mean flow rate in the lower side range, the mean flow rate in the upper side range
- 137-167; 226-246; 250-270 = -0.3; 42.1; 50.2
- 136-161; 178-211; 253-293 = -4.9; 41.9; 49.8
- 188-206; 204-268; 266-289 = 2.3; 52.7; 49.8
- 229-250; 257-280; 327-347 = 0.0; 49.4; 51.7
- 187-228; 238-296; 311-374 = 1.9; 50.7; 52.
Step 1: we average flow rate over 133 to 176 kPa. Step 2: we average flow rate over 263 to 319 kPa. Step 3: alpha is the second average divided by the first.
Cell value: 1.17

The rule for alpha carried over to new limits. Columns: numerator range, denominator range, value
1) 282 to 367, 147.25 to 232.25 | 1.07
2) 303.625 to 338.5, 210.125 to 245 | 1.04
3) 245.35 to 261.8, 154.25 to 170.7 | 1.17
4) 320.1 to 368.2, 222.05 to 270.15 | 1.05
